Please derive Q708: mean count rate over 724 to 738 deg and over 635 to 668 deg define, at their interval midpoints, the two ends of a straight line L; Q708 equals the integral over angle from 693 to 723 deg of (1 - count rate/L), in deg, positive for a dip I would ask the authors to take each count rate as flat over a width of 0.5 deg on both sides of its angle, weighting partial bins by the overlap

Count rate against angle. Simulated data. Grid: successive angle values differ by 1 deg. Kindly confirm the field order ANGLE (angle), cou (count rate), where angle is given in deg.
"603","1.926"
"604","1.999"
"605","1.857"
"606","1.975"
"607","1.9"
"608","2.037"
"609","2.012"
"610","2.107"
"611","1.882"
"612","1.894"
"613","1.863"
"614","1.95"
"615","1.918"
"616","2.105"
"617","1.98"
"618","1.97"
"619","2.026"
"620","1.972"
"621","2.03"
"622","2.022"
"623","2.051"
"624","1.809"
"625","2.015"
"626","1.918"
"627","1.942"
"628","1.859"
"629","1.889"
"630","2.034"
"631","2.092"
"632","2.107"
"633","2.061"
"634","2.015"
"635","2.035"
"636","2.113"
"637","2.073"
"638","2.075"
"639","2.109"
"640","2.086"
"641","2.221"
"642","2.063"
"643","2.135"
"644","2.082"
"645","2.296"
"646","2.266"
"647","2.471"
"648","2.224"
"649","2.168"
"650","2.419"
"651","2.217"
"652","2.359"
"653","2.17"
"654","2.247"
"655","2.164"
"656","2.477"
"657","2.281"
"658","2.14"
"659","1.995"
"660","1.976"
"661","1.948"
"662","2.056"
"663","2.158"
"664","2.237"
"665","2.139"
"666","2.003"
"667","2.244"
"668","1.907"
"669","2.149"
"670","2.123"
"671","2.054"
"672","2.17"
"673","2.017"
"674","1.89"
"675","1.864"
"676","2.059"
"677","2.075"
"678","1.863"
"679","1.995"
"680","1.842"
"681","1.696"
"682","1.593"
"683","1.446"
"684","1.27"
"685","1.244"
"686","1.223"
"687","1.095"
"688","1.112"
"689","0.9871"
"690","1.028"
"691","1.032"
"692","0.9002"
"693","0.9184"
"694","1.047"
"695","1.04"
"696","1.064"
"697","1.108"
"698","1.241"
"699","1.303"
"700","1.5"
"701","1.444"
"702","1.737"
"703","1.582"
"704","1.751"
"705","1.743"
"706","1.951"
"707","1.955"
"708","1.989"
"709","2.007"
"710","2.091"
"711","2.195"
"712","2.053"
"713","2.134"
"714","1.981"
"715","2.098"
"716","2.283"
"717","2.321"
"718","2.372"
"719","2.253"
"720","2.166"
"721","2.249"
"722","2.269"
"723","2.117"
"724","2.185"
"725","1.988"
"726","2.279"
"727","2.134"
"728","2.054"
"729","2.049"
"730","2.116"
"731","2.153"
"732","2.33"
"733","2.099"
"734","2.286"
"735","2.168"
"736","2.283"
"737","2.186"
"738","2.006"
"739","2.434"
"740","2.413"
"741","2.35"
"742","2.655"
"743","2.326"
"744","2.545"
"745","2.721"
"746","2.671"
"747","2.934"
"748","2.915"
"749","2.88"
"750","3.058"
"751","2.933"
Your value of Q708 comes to 4.8 deg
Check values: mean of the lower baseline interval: 2.17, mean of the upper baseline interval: 2.16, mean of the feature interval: 1.81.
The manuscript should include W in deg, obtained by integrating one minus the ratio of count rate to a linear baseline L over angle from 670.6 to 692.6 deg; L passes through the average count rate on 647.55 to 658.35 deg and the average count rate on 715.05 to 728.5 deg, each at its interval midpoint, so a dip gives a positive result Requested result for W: 6.7 deg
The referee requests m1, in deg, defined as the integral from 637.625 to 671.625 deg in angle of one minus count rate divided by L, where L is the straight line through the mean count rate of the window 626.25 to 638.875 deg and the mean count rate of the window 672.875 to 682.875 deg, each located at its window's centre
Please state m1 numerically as -3.8 deg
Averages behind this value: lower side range 2.02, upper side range 1.87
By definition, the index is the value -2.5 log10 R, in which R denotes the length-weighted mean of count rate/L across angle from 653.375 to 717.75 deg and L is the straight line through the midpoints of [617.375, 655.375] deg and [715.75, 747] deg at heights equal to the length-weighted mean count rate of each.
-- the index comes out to 0.23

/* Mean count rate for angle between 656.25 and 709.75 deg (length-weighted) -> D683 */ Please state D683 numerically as 1.69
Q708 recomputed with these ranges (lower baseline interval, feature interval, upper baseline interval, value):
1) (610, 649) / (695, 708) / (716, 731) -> 3.8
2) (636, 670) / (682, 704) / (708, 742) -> 9.6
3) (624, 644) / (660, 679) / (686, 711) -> -4.0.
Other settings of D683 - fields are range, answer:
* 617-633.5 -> 1.99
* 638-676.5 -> 2.15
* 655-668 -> 2.13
